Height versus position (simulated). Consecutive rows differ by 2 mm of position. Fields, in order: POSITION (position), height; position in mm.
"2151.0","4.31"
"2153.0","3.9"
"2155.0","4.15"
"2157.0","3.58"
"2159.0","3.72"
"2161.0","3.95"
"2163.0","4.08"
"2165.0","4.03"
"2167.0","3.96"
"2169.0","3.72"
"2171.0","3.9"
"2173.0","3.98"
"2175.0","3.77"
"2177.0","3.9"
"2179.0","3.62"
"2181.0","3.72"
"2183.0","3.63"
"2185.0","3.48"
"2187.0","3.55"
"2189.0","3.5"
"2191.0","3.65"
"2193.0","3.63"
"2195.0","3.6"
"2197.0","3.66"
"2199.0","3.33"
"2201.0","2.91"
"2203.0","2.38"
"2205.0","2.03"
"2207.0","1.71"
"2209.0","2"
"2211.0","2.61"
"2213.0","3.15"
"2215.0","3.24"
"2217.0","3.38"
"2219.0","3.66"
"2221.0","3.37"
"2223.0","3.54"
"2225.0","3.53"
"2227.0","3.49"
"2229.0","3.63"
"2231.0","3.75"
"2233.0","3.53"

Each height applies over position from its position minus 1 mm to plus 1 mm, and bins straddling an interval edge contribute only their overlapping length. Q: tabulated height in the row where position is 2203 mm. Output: 2.38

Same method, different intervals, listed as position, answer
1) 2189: 3.5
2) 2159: 3.72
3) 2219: 3.66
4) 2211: 2.61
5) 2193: 3.63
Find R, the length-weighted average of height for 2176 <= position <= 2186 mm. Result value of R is 3.67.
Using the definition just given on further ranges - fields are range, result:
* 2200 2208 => 2.26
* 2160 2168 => 4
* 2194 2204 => 3.18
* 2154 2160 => 3.82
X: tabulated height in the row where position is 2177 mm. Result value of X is 3.9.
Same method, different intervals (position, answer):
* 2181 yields 3.72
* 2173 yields 3.98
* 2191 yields 3.65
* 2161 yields 3.95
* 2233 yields 3.53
